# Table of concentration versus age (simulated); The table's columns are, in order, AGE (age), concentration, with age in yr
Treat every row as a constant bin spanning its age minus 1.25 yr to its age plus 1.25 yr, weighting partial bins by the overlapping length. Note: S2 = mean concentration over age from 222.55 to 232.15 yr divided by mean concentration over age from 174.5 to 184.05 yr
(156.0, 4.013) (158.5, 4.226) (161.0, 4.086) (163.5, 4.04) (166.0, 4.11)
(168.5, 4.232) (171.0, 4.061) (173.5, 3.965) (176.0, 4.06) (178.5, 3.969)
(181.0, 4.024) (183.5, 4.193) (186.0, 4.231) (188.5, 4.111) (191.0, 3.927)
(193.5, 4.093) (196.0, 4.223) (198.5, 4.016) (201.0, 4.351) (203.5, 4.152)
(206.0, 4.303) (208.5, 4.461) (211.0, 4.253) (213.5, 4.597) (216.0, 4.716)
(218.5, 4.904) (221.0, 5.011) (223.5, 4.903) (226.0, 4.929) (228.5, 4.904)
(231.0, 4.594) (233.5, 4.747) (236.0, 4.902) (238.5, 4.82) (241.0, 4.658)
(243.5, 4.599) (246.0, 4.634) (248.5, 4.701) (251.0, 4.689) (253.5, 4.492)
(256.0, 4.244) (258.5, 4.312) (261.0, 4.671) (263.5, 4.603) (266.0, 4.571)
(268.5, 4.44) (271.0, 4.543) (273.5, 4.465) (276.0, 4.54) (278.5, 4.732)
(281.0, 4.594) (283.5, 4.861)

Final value 1.19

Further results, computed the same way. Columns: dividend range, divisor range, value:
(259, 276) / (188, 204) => 1.10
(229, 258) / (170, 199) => 1.14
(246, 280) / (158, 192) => 1.11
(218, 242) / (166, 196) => 1.18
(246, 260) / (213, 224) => 0.93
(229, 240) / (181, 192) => 1.16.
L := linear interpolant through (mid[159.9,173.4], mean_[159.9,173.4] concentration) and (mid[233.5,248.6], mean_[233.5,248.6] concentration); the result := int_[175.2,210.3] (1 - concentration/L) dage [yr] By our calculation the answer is 1.31 yr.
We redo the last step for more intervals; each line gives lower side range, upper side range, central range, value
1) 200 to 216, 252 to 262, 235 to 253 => -1.16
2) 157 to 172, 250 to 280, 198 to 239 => -2.71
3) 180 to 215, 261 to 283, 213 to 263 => -3.32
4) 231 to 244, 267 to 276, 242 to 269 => 0.37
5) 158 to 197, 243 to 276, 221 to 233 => -1.34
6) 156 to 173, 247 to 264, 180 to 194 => 0.38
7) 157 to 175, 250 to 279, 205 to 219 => -0.74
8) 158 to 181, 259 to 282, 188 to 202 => 0.27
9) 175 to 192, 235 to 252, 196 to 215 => 0.02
